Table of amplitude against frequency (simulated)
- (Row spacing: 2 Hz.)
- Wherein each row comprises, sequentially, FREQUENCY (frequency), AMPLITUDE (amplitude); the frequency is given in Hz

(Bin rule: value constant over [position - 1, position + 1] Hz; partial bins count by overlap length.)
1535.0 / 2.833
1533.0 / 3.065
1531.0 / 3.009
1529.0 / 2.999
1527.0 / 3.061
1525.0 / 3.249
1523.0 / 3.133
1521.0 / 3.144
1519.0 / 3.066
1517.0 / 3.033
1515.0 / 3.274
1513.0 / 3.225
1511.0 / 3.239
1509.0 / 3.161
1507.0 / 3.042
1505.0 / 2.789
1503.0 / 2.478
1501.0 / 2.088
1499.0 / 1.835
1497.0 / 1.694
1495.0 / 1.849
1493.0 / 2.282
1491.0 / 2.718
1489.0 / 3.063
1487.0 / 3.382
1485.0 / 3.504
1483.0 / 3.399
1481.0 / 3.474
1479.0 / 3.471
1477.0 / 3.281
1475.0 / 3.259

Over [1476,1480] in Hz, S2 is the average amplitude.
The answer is 3.38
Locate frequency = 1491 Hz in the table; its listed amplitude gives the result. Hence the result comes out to 2.718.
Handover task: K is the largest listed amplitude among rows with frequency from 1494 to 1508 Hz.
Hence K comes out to 3.042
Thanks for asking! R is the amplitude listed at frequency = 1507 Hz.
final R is 3.042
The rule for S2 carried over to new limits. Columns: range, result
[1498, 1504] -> 2.13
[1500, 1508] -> 2.6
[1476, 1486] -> 3.43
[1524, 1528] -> 3.16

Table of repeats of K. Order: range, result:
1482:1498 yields 3.504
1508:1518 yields 3.274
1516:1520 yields 3.066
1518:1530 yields 3.249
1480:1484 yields 3.474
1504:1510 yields 3.161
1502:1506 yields 2.789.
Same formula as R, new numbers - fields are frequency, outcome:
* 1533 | 3.065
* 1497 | 1.694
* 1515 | 3.274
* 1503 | 2.478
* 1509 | 3.161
